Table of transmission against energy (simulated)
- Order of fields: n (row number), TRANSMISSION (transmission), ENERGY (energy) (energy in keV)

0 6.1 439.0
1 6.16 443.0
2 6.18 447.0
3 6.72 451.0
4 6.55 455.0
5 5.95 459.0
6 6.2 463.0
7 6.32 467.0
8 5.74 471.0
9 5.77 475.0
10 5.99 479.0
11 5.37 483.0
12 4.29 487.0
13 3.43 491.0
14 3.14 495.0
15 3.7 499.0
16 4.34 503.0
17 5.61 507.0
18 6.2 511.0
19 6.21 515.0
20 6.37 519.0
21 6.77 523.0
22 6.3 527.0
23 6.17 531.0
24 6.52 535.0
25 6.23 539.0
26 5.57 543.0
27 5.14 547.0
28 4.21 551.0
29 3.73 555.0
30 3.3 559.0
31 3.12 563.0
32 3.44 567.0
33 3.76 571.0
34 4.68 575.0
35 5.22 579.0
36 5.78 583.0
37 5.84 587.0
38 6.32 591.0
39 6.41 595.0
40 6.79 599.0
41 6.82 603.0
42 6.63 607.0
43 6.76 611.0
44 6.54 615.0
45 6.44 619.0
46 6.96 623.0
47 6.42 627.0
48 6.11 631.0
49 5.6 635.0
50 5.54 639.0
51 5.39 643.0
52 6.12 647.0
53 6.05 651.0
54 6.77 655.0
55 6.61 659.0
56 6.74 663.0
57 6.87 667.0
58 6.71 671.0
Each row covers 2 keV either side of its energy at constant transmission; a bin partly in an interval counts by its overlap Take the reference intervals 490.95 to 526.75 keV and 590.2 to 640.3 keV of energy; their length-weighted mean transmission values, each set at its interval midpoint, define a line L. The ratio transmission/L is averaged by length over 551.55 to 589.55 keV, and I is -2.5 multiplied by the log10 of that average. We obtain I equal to 0.341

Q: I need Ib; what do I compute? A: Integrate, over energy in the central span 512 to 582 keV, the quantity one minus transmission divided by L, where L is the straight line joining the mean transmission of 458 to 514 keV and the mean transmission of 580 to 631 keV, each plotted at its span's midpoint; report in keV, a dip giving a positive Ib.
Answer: 7.7 keV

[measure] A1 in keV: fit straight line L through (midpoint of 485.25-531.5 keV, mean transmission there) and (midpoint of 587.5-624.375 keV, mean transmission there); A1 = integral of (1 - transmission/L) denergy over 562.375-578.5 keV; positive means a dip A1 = 5.7 keV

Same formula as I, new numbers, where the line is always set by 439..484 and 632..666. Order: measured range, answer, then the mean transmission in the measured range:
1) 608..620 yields -0.081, 6.6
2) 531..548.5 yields 0.035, 5.92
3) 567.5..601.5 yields 0.111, 5.52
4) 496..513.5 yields 0.241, 4.89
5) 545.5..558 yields 0.396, 4.24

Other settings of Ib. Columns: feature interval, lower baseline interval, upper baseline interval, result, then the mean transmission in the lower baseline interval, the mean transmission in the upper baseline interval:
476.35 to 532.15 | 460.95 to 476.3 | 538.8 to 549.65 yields 4.6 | 6.02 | 5.46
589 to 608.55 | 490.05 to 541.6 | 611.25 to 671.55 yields -1.8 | 5.5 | 6.33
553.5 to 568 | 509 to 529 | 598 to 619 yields 7.0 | 6.37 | 6.68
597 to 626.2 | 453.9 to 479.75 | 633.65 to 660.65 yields -3.3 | 6.06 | 6.01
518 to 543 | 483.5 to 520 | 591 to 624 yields -4.9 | 4.79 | 6.64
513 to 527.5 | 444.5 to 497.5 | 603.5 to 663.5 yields -1.7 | 5.5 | 6.31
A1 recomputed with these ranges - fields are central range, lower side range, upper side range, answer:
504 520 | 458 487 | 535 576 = -2.6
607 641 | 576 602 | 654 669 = 0.3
